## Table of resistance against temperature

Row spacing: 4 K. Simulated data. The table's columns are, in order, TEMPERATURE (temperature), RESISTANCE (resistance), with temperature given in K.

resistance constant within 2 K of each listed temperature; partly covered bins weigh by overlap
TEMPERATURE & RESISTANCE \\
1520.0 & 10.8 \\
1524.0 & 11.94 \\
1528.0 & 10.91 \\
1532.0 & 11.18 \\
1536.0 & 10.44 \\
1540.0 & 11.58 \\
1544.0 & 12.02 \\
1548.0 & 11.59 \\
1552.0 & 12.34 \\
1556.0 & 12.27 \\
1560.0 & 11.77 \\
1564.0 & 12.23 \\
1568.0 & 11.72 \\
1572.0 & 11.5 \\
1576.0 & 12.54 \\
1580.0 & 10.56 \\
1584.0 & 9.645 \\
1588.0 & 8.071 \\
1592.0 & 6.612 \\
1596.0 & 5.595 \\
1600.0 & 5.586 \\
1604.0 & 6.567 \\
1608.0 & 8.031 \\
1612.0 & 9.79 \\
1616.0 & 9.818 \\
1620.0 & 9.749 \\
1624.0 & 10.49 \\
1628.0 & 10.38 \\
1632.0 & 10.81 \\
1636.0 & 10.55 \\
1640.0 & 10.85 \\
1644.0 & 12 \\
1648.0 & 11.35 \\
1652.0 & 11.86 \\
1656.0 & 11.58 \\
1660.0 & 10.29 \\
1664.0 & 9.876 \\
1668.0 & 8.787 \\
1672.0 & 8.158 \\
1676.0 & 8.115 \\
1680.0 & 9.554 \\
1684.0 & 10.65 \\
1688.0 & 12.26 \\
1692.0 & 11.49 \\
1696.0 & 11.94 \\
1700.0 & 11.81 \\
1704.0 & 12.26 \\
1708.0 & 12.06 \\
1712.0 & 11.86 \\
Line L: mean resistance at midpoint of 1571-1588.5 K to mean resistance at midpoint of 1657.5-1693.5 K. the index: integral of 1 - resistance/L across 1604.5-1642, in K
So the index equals 1.4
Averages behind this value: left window 10.6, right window 9.91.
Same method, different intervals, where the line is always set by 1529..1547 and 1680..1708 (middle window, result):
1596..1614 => 6.5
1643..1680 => 4.5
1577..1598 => 5.7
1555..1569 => -0.8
